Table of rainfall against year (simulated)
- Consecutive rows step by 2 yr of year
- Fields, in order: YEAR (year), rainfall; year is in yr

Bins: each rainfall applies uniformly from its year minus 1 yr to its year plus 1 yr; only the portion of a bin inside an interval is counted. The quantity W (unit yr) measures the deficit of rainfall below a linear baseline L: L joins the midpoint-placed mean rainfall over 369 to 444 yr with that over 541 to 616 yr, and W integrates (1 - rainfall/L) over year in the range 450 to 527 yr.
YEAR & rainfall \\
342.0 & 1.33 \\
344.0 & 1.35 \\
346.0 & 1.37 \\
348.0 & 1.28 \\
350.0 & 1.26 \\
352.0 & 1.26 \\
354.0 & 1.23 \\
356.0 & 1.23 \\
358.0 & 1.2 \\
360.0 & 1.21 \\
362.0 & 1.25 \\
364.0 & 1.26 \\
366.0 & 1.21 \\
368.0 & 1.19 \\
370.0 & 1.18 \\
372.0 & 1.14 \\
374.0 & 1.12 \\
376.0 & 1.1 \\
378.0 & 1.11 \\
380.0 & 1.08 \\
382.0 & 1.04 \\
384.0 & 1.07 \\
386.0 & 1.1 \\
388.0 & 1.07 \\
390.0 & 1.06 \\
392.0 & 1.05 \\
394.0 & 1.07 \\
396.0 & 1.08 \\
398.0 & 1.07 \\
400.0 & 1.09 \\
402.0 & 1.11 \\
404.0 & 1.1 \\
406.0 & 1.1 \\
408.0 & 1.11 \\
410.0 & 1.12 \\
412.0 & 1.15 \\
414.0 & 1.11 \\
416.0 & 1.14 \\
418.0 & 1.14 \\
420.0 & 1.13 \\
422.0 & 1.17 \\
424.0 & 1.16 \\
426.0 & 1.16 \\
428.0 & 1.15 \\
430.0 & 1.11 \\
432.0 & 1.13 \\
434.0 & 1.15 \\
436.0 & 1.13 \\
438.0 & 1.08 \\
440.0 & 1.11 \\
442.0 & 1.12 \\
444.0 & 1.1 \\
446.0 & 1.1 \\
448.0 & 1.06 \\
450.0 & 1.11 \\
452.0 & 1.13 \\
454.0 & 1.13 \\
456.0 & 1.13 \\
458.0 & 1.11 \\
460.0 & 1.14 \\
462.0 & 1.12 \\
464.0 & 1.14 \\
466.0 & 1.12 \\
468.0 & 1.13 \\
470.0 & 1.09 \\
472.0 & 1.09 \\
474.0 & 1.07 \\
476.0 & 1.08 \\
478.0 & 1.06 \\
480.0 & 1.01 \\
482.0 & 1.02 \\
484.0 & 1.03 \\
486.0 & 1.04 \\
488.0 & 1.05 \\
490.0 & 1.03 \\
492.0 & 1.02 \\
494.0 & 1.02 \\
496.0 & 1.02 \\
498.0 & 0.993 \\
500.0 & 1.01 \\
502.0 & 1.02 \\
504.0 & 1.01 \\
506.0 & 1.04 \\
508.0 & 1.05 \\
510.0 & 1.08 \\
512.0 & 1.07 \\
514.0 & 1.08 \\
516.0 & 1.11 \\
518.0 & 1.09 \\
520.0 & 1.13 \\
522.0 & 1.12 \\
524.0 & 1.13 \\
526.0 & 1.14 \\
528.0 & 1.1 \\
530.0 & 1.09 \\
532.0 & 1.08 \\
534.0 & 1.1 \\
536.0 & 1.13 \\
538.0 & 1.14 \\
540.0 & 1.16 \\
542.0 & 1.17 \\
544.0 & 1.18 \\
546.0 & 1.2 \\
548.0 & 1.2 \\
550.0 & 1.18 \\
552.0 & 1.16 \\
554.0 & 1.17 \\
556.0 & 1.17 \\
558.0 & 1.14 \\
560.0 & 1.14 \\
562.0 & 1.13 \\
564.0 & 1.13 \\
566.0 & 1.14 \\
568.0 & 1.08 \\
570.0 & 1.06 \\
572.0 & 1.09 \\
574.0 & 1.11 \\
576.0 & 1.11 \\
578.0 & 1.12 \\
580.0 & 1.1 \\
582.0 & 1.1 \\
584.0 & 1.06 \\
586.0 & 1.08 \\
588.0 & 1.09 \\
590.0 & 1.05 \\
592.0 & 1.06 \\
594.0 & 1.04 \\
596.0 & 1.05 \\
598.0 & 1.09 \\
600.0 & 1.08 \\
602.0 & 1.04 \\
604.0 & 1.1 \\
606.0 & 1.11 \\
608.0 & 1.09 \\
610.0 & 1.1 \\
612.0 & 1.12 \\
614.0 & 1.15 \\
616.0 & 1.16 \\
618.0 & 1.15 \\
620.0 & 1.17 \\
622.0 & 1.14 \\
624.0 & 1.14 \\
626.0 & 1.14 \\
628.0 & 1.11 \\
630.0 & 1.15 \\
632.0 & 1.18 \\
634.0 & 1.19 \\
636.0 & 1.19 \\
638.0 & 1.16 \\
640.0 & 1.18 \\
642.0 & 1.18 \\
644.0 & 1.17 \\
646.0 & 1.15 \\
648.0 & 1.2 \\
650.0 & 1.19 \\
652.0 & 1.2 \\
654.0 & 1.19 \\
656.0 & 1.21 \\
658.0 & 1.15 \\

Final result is 2.5 yr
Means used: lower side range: 1.11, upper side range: 1.11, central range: 1.08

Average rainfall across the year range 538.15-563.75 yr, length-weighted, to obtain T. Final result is 1.16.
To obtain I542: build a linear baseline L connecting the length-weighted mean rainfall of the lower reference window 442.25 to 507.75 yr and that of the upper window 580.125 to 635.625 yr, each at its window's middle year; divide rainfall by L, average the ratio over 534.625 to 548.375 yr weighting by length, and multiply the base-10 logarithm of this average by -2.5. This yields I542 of -0.07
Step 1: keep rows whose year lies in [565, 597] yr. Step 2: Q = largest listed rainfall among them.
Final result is 1.14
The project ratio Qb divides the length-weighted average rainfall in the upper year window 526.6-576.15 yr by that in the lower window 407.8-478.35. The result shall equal 1.01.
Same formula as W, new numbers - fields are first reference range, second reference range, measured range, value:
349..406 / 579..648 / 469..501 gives 2.6 yr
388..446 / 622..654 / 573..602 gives 1.9 yr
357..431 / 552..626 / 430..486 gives 1.1 yr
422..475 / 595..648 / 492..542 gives 2.0 yr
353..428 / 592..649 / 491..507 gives 1.6 yr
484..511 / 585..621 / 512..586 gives -4.4 yr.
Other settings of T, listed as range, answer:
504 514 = 1.06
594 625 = 1.11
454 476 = 1.11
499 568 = 1.12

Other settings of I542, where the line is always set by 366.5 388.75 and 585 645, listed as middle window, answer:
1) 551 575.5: -0.01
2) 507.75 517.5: 0.04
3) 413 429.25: -0.03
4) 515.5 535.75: 0.01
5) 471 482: 0.06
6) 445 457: 0.00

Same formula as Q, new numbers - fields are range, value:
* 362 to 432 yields 1.26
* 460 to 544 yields 1.18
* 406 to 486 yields 1.17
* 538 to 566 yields 1.2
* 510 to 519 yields 1.11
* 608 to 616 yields 1.16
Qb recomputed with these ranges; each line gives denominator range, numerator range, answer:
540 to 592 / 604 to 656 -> 1.03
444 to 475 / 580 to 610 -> 0.97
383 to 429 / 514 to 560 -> 1.03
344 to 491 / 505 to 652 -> 1.00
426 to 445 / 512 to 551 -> 1.01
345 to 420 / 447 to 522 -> 0.93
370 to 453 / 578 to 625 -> 0.99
